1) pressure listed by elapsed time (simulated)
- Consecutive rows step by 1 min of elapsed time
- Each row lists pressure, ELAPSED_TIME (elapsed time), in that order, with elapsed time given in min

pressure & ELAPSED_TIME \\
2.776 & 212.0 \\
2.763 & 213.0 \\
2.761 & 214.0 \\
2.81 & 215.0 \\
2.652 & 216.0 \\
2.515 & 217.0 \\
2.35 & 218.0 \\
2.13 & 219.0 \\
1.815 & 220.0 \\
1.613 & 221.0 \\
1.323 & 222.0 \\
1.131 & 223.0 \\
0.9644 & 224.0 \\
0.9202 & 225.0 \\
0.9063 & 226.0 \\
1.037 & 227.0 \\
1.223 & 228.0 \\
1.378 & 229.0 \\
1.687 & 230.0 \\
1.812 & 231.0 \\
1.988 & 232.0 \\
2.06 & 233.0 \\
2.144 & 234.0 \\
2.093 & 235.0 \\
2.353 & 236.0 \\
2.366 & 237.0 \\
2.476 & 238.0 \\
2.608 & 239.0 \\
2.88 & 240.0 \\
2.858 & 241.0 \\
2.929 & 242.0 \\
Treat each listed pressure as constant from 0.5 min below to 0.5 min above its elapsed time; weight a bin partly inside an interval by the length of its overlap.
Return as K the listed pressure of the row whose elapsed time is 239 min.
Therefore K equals 2.608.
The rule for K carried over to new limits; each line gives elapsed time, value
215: 2.81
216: 2.652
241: 2.858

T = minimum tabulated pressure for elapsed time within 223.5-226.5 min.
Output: 0.9063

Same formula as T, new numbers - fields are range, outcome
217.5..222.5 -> 1.323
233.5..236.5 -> 2.093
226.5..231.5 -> 1.037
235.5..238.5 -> 2.353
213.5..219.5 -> 2.13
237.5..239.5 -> 2.476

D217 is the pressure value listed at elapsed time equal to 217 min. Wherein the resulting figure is 2.515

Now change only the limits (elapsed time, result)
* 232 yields 1.988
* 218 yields 2.35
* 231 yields 1.812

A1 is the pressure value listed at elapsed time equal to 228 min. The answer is 1.223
